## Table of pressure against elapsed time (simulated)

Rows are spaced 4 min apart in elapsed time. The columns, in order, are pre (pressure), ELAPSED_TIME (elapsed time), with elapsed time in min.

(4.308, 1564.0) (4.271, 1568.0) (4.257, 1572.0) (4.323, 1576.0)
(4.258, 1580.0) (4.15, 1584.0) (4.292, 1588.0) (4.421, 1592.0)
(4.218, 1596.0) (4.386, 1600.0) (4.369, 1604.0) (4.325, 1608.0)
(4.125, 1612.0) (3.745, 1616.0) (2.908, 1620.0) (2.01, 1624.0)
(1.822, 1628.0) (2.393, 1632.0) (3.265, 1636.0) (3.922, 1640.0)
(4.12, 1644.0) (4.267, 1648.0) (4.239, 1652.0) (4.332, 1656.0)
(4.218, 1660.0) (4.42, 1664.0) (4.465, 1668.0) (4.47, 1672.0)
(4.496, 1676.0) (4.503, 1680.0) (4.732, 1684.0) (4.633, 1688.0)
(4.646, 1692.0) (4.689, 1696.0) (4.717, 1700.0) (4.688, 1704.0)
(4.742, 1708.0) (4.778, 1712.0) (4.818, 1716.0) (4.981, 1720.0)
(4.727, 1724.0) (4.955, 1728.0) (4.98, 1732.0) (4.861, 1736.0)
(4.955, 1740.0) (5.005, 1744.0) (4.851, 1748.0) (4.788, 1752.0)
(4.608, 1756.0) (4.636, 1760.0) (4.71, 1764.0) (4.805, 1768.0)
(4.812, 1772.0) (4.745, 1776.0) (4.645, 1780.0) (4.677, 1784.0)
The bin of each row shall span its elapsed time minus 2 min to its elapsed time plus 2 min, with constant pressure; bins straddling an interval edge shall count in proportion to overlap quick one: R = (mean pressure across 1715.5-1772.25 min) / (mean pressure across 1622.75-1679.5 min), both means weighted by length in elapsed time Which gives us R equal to 1.28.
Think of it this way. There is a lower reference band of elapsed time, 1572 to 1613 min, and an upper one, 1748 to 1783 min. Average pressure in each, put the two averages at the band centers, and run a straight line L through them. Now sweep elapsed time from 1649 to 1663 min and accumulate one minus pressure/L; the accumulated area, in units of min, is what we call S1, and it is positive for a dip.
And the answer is 0.55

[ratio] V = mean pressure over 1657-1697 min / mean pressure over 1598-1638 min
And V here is 1.35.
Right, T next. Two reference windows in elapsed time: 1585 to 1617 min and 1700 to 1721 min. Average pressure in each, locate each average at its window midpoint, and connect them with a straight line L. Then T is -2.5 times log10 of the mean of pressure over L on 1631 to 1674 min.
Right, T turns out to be 0.12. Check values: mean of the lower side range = 4.25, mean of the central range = 4.05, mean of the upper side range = 4.78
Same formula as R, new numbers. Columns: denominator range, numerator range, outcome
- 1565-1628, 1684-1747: 1.22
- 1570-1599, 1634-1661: 0.95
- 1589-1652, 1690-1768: 1.31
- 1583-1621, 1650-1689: 1.08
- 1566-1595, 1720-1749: 1.15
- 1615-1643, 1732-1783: 1.66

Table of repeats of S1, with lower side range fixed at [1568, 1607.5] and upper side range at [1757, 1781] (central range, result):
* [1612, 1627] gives 4.8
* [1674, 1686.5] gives -0.2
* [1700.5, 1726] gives -1.1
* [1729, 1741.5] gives -0.8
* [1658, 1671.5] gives 0.3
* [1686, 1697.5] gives -0.3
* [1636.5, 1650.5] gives 1.3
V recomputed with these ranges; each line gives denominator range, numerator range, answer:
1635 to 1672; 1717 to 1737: 1.17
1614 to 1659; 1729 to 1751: 1.46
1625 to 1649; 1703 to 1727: 1.50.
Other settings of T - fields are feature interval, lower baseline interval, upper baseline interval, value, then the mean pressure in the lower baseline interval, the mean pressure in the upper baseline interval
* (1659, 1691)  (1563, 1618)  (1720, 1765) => 0.016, 4.25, 4.83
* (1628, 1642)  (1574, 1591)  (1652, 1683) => 0.406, 4.27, 4.41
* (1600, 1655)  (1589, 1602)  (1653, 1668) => 0.218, 4.34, 4.34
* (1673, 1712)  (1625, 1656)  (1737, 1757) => -0.129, 3.44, 4.85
